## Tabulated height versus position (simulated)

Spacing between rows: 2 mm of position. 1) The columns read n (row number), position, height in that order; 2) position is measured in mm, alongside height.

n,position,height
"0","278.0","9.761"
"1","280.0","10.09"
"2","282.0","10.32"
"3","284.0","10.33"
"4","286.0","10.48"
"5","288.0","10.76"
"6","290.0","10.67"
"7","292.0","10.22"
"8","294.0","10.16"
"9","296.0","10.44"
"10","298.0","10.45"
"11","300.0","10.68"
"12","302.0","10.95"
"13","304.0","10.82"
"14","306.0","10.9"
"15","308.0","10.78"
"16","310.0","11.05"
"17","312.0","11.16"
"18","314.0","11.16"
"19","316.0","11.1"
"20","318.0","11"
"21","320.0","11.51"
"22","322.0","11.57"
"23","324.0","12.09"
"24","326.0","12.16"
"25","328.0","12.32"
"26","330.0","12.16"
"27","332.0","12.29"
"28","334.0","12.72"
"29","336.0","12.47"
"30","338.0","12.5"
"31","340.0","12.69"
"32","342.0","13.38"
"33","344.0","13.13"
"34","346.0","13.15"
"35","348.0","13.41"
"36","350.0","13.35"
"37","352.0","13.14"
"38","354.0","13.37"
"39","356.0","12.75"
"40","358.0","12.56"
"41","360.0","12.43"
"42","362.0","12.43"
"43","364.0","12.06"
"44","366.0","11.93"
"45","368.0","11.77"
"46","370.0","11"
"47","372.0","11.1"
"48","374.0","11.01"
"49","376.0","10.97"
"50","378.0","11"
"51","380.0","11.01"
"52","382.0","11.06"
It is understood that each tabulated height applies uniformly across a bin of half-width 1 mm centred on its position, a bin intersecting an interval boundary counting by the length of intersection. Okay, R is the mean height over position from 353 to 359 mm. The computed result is 12.9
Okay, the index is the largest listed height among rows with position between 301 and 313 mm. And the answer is 11.16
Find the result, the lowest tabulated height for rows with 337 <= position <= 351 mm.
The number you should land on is 12.5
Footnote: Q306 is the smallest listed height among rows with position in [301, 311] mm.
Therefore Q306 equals 10.78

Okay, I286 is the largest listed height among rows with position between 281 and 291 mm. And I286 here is 10.76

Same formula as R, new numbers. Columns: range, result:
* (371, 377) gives 11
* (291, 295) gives 10.2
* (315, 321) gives 11.2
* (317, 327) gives 11.7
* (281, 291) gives 10.5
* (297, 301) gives 10.6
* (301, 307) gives 10.9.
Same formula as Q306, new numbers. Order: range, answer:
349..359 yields 12.56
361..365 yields 12.06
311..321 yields 11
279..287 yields 10.09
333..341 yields 12.47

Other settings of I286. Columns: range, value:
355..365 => 12.75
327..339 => 12.72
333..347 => 13.38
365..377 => 11.93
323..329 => 12.32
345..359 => 13.41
